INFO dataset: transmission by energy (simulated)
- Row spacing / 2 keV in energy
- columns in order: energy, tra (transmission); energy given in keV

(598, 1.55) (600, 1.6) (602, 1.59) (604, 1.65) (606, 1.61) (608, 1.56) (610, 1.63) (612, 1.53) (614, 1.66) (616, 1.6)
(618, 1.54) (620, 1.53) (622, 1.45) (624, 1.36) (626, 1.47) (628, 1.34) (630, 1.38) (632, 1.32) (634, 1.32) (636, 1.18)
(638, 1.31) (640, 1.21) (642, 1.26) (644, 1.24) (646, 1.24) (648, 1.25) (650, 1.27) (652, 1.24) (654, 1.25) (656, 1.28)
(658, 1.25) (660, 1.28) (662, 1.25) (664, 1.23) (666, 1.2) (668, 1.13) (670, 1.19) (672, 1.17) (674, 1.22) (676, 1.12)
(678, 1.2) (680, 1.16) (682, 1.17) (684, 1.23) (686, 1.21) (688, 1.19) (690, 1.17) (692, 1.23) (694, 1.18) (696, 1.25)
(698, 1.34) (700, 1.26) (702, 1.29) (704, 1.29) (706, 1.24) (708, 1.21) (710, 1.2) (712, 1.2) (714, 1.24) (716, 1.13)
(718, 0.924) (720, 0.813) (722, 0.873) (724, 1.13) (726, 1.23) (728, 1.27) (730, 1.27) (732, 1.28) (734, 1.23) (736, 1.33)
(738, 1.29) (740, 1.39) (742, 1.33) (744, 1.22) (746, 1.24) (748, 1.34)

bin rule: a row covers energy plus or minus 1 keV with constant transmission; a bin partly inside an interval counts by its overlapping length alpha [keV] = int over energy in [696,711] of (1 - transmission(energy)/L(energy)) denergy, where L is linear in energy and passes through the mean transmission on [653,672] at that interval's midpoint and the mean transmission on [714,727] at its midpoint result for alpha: -2.34 keV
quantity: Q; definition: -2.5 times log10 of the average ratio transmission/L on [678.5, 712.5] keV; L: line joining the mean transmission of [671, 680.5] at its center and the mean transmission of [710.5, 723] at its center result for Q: -0.11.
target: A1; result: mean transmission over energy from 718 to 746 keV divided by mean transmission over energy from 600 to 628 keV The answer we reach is 0.8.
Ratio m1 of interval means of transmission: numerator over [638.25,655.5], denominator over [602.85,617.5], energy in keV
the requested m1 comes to 0.78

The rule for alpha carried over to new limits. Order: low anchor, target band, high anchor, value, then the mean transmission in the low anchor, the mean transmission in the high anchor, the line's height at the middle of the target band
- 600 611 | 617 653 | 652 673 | 2.1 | 1.61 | 1.22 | 1.41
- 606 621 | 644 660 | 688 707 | 1.9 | 1.58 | 1.25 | 1.43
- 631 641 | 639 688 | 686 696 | 0.6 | 1.27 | 1.2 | 1.23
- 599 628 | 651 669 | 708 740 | 2.0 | 1.55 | 1.17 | 1.39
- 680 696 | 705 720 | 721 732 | 0.5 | 1.2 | 1.17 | 1.18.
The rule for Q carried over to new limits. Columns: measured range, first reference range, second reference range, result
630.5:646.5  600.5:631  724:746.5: 0.171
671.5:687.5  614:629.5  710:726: 0.040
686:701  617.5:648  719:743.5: 0.021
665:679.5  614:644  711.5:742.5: 0.103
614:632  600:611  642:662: 0.010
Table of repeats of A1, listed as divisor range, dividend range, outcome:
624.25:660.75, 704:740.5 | 0.92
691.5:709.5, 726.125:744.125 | 1.03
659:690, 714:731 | 0.91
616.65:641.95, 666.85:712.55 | 0.89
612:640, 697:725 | 0.81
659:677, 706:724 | 0.91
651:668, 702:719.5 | 0.95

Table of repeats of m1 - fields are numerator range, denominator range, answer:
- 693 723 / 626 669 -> 0.92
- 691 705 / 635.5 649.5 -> 1.01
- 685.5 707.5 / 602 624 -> 0.79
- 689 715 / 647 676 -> 1.01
